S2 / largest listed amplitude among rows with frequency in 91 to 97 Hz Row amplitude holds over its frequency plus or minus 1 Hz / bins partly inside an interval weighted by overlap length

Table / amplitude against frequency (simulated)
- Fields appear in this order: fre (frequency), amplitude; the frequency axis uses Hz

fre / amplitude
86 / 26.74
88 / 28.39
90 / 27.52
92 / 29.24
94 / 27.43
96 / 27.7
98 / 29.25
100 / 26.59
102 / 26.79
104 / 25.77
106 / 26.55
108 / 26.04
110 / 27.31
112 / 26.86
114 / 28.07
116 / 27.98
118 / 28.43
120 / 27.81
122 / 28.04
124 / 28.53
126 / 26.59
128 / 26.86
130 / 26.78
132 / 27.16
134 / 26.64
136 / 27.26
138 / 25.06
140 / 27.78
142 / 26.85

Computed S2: 29.24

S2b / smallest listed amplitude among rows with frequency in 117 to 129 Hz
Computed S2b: 26.59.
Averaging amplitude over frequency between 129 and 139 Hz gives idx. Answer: 26.6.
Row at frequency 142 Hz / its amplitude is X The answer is 26.85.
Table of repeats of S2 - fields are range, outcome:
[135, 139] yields 27.26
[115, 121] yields 28.43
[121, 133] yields 28.53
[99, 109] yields 26.79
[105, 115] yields 28.07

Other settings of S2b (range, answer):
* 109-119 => 26.86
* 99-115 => 25.77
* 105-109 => 26.04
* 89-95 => 27.43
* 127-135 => 26.64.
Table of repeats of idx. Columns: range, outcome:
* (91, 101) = 28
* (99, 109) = 26.3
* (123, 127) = 27.6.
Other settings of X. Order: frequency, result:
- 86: 26.74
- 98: 29.25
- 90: 27.52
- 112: 26.86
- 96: 27.7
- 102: 26.79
